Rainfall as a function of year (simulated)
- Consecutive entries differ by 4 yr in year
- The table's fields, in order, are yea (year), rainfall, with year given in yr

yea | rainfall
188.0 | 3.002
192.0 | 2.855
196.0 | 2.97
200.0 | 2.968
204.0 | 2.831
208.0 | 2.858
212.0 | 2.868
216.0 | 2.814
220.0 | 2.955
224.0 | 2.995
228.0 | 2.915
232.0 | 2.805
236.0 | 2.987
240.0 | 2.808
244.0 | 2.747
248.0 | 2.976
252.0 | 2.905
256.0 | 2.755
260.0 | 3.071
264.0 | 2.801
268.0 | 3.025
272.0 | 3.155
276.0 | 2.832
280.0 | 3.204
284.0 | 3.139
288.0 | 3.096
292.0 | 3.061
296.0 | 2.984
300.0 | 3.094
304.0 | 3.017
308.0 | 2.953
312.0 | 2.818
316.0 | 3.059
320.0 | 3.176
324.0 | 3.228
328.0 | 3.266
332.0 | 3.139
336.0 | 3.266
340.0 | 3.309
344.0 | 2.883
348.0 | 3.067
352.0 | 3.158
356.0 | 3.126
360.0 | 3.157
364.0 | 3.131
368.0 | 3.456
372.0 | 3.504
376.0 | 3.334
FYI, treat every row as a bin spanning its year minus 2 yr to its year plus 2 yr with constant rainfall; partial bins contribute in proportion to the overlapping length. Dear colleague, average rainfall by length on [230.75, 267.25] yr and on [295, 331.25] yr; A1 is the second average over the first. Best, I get 1.07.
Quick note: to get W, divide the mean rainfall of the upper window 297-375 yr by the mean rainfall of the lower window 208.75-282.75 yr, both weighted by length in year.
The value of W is 1.1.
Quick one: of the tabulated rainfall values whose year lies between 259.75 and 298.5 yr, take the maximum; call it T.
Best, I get 3.204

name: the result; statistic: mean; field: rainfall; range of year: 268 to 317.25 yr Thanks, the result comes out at 3.03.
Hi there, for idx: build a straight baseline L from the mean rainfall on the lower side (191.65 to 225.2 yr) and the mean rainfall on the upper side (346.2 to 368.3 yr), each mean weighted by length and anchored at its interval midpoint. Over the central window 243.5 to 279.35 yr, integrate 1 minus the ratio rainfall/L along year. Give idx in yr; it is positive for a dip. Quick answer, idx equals 0.70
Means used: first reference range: 2.9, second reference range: 3.16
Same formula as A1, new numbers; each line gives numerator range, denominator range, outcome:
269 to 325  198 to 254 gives 1.06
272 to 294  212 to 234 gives 1.06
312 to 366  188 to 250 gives 1.08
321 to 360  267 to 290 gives 1.03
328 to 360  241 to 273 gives 1.08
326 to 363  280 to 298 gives 1.02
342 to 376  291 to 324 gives 1.05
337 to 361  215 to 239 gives 1.07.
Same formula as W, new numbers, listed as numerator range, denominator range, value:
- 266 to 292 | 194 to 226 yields 1.06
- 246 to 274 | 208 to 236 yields 1.02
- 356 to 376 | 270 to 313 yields 1.09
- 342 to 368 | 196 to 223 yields 1.08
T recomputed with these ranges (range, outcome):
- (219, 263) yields 3.071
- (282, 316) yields 3.139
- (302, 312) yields 3.017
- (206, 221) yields 2.955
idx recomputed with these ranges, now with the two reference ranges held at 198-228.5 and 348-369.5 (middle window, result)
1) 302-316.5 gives 0.6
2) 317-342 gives -0.8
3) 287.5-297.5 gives 0.0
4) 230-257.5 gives 1.0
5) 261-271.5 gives 0.1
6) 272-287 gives -0.2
